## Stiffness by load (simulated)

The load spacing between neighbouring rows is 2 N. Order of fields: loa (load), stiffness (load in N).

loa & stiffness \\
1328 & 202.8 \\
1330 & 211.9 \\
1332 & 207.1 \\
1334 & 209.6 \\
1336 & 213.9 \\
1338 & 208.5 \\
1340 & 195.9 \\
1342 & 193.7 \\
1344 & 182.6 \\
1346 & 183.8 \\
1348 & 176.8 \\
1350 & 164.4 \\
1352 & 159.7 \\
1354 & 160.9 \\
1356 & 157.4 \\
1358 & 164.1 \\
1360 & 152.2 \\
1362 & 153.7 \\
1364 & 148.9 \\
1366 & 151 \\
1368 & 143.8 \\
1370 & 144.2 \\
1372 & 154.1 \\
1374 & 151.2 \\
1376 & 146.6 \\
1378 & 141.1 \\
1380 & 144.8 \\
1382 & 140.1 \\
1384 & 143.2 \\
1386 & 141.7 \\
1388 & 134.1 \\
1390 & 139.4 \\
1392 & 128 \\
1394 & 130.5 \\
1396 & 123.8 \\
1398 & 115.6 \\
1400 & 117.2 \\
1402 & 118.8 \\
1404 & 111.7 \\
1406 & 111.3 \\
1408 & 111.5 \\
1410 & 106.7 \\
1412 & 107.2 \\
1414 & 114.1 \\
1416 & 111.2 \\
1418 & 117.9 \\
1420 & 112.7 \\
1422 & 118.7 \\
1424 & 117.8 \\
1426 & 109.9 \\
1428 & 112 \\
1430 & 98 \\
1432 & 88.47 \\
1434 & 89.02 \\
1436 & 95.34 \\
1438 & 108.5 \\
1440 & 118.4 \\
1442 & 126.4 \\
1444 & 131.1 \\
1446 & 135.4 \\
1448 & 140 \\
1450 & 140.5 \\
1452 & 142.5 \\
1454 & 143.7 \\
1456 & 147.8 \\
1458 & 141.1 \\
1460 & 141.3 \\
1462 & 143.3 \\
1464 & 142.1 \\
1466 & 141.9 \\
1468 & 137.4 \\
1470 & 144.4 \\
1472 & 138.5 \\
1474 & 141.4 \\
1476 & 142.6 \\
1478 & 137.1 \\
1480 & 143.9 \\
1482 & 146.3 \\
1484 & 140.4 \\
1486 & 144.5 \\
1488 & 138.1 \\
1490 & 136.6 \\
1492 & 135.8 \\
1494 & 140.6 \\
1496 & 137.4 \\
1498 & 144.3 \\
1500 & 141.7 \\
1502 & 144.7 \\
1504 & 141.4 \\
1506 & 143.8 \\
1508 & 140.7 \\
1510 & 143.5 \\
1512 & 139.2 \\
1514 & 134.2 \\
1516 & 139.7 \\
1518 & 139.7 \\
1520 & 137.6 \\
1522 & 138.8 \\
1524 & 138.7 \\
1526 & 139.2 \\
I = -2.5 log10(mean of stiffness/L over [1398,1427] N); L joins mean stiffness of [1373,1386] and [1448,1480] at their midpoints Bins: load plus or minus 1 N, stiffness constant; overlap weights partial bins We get 0.254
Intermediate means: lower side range 144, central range 113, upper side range 142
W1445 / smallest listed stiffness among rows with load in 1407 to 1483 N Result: 88.47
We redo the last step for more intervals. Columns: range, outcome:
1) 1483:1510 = 135.8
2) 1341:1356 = 157.4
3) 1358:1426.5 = 106.7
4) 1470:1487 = 137.1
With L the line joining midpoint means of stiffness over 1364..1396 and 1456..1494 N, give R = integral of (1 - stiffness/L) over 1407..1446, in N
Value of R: 8.4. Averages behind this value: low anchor 142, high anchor 141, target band 111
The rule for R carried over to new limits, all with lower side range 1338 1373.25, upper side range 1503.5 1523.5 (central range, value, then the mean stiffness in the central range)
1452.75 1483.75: 1.0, 142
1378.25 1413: 7.3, 125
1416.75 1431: 3.9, 112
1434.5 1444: 2.4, 113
